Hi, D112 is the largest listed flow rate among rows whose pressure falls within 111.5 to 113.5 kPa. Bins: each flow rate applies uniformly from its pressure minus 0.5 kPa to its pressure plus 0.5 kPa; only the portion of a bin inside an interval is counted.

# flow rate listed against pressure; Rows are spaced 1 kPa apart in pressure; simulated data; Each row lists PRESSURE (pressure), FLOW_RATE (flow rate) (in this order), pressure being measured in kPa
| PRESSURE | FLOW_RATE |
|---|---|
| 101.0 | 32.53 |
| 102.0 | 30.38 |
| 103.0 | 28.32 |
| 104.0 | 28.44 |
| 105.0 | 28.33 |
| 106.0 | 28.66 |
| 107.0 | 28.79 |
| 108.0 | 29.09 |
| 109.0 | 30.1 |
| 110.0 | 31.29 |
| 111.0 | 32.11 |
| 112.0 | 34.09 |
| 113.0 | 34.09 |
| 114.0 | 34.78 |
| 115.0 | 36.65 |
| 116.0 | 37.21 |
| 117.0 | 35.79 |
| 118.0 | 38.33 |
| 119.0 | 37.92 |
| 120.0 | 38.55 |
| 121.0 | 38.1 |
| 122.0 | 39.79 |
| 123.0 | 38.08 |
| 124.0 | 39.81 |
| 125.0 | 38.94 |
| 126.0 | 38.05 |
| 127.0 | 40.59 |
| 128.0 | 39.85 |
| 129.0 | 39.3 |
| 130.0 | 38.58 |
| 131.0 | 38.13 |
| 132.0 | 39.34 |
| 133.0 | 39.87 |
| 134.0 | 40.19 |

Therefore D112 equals 34.09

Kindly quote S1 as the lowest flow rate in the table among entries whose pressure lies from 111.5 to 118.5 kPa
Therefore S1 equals 34.09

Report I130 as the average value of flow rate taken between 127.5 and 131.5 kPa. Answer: 39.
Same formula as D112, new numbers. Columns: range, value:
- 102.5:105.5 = 28.44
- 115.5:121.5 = 38.55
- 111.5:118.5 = 38.33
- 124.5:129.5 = 40.59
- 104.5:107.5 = 28.79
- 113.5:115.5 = 36.65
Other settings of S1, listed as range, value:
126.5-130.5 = 38.58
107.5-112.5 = 29.09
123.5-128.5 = 38.05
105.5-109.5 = 28.66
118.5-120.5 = 37.92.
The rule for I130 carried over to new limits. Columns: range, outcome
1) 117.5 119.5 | 38.1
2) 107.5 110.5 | 30.2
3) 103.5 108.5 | 28.7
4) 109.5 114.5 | 33.3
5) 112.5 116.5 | 35.7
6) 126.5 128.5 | 40.2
